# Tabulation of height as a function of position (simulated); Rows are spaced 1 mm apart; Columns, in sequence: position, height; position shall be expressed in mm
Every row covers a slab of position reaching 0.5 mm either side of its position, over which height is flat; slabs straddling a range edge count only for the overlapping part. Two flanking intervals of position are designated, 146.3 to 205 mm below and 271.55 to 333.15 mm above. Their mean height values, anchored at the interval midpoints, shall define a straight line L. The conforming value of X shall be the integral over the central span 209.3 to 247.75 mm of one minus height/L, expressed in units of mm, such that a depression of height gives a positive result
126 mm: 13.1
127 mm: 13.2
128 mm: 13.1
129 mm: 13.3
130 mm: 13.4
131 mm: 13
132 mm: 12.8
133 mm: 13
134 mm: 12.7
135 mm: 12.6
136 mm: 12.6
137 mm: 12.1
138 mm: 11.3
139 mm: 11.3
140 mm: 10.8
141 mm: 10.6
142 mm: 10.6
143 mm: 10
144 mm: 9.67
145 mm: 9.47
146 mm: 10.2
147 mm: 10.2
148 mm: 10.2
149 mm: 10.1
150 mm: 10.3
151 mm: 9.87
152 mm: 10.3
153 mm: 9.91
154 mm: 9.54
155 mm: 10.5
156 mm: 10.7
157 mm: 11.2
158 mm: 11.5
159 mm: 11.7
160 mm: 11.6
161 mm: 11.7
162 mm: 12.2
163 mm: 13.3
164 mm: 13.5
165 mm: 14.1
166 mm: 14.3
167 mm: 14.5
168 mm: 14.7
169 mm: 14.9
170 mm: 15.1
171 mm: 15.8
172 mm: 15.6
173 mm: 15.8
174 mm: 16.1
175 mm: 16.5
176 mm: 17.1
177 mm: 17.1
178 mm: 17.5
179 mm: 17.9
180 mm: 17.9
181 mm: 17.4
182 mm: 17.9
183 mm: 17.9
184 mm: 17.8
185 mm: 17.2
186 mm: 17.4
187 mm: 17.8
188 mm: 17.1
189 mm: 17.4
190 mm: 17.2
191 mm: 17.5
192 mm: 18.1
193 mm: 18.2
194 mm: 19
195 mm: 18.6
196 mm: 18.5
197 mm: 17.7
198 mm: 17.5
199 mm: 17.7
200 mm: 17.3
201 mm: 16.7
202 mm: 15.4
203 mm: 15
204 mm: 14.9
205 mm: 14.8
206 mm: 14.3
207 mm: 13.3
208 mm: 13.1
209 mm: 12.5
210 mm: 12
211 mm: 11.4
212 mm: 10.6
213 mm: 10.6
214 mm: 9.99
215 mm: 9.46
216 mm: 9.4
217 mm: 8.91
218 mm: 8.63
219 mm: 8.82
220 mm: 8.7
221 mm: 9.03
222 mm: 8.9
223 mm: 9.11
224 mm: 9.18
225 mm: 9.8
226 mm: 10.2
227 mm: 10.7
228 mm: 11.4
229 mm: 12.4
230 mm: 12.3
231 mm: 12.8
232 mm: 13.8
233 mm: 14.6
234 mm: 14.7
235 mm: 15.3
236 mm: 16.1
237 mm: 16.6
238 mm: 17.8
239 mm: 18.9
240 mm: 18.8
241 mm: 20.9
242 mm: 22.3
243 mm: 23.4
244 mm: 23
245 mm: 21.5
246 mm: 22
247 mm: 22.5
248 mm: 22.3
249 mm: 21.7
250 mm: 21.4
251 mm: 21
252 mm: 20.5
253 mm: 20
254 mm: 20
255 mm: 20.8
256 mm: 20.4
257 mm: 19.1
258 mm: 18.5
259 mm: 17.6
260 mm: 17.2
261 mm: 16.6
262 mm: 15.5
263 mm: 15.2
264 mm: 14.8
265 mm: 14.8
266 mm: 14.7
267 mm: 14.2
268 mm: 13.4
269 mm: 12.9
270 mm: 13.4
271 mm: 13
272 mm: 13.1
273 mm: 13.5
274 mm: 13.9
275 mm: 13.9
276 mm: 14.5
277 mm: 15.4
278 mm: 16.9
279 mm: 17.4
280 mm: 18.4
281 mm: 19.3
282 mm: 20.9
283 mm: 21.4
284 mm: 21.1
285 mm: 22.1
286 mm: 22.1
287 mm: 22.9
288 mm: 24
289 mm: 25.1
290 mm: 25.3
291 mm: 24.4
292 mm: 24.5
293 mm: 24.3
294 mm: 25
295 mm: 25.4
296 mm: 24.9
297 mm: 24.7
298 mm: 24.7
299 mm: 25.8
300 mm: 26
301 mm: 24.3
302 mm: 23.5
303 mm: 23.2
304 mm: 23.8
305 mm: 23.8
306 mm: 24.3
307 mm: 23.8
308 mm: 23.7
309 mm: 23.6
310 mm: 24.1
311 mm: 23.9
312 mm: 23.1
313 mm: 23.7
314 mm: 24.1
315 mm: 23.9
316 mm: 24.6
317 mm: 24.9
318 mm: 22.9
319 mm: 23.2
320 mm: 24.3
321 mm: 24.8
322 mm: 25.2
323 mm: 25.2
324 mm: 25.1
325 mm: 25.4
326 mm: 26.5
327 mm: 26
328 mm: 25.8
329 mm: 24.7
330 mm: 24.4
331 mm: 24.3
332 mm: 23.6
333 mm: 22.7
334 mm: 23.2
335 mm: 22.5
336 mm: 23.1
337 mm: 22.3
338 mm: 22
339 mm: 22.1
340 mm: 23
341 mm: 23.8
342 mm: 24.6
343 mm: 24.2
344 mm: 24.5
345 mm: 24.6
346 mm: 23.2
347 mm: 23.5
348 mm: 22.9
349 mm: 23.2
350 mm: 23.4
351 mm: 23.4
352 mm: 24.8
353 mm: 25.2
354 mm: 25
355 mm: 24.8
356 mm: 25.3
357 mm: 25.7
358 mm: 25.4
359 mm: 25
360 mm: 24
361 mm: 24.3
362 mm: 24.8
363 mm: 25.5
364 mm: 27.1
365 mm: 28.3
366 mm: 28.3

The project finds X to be 9.4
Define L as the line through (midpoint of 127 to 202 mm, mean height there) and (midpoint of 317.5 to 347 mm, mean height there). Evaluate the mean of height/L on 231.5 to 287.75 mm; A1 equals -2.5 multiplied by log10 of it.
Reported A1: 0.10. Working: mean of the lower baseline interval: 14.2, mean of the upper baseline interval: 24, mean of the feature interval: 18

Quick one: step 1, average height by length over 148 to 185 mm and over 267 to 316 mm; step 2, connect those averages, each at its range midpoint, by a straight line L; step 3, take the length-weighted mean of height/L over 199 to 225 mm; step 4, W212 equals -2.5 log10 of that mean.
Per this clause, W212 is 0.37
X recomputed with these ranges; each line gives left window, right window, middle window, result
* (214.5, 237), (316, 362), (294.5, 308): -3.13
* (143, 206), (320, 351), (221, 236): 5.05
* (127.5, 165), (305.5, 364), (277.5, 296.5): -1.27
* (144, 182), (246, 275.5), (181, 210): -4.20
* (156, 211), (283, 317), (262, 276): 5.01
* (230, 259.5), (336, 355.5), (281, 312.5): -3.38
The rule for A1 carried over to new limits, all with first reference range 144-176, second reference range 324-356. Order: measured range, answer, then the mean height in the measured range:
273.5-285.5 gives 0.13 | 17.9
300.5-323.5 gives -0.08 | 24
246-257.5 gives -0.14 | 20.9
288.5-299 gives -0.18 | 24.9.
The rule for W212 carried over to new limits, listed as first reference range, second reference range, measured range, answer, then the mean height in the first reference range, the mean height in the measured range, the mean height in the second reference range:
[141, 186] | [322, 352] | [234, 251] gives -0.11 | 13.5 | 20.1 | 23.9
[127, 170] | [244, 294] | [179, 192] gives -0.25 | 11.8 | 17.6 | 18.9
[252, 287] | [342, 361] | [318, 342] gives -0.08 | 17.1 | 24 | 24.3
